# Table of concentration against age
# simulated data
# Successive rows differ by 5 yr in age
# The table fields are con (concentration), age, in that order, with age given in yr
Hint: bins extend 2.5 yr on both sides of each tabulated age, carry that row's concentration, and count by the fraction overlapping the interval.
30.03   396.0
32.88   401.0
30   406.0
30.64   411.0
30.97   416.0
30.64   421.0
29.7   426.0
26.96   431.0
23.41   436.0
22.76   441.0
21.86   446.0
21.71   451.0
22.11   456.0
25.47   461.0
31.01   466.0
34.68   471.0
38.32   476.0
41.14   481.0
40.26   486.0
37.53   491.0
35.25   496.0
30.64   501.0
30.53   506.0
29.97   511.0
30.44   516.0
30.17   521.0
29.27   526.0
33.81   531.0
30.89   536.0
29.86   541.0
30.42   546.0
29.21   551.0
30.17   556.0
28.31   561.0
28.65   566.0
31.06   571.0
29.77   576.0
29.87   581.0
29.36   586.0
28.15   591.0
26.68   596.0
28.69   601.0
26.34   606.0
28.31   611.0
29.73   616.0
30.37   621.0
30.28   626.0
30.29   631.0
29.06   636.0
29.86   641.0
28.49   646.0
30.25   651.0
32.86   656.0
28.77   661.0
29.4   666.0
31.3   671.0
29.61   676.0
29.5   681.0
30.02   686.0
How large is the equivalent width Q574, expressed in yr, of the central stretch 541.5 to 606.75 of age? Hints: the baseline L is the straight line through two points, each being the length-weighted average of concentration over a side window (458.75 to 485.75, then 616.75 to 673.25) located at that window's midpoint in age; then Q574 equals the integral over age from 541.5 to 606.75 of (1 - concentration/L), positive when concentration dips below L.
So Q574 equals 5.93 yr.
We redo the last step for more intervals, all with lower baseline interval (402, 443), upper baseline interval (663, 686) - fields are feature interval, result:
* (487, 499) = -3.3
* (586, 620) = 1.5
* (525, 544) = -1.3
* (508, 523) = -0.7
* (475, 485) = -3.9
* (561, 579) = -0.2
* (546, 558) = -0.3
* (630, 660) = -0.3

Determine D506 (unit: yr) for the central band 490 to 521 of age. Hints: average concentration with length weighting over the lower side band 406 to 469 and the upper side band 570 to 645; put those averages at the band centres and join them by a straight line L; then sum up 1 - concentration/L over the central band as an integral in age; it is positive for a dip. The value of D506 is -4.9 yr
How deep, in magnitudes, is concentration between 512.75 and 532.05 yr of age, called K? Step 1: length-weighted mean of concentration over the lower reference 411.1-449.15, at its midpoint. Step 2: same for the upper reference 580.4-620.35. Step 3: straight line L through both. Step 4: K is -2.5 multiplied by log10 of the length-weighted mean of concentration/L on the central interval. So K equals -0.11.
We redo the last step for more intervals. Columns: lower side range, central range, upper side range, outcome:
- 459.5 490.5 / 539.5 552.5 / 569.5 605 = 0.05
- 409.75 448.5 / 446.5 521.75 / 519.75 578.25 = -0.12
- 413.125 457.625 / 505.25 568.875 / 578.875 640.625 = -0.10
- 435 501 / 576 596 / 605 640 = 0.03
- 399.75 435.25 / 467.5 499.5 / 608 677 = -0.25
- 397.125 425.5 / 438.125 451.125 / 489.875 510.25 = 0.38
